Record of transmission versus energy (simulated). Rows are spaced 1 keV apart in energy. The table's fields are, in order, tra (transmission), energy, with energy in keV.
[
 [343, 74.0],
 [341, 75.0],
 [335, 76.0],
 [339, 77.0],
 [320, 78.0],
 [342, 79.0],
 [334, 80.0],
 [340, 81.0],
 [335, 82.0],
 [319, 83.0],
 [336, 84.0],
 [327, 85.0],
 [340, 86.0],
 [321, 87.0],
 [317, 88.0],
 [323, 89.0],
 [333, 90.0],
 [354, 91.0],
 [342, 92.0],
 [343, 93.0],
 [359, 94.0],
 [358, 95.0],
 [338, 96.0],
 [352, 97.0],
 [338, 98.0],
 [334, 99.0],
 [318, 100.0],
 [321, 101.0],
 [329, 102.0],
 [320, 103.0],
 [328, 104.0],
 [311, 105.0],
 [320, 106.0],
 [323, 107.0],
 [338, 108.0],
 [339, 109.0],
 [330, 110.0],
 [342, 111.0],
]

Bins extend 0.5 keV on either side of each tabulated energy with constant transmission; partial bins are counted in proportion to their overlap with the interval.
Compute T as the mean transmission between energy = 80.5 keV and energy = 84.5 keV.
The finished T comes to 332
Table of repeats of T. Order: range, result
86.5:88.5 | 319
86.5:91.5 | 330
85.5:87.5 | 330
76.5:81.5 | 335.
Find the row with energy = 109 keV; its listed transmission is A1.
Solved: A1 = 339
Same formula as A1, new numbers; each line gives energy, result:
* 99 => 334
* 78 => 320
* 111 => 342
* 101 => 321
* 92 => 342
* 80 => 334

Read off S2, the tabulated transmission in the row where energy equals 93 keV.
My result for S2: 343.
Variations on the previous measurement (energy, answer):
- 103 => 320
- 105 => 311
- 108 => 338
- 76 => 335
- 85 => 327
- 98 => 338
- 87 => 321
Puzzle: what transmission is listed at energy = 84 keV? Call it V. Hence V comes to 336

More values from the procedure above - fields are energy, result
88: 317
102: 329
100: 318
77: 339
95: 358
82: 335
